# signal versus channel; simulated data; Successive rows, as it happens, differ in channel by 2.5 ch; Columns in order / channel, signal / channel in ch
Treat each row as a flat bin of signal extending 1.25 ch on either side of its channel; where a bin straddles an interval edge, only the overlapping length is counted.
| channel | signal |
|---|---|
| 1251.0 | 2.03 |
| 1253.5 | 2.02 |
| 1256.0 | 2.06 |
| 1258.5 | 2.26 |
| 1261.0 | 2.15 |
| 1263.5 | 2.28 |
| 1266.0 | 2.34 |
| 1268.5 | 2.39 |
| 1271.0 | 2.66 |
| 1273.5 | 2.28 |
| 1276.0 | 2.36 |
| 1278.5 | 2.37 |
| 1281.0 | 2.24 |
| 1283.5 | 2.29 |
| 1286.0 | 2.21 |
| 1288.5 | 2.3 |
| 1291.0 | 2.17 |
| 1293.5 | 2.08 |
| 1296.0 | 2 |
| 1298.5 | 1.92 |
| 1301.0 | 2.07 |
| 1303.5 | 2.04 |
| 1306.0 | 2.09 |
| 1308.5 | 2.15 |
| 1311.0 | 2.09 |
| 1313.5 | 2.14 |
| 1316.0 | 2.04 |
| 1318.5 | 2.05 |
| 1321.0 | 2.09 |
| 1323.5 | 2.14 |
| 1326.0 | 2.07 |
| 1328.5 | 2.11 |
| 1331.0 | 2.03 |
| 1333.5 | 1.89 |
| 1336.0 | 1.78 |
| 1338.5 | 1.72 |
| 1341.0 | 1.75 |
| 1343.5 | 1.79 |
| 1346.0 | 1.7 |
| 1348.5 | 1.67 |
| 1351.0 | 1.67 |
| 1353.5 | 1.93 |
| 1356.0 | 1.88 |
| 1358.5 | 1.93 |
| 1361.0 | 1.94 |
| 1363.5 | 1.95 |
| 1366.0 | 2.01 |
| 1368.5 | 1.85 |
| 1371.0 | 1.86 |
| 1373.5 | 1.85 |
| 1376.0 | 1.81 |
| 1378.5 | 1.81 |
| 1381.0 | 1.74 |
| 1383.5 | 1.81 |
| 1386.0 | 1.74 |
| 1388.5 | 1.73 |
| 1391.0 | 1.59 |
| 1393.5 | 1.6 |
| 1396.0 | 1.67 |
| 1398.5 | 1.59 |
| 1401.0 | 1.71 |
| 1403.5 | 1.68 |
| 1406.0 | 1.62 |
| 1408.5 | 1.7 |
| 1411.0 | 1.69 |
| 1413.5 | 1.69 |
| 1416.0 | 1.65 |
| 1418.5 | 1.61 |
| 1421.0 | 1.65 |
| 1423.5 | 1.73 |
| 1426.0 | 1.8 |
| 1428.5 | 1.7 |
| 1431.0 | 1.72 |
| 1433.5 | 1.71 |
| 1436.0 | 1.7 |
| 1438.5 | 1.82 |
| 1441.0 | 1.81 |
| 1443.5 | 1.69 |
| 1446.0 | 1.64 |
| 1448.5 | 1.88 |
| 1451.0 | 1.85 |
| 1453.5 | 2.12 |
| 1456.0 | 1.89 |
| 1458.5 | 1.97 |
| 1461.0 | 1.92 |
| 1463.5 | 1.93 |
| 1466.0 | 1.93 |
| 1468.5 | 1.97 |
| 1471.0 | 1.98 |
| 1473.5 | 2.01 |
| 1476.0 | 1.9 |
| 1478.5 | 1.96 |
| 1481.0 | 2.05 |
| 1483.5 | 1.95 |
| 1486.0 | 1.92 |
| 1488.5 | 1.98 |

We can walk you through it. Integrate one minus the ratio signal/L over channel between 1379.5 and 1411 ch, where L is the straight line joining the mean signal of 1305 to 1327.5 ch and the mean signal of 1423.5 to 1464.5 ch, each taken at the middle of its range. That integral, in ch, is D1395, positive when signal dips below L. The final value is 4.0 ch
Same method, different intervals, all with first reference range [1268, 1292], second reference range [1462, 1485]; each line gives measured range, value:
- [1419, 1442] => 3.5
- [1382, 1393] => 2.1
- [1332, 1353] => 4.3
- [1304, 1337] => 2.9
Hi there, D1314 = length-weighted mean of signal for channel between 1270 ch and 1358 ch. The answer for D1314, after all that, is 2.05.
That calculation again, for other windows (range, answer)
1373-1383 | 1.8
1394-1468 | 1.76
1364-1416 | 1.74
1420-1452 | 1.75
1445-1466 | 1.9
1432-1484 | 1.89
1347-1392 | 1.82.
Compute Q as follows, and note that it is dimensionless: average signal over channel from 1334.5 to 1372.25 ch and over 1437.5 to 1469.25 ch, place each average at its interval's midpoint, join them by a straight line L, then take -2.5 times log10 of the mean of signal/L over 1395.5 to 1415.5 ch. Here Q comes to 0.11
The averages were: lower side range 1.83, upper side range 1.88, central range 1.67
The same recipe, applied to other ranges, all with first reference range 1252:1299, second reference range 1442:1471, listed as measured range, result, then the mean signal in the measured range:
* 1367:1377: 0.114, 1.85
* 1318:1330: 0.025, 2.09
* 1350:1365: 0.104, 1.89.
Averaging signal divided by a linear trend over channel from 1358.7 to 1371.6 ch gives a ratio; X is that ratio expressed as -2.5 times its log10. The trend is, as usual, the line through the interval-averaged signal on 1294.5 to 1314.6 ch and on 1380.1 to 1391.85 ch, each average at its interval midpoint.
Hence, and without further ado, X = -0.07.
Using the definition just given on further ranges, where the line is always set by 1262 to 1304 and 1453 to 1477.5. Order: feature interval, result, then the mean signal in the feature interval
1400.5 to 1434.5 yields 0.200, 1.69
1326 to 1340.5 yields 0.133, 1.91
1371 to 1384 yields 0.158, 1.81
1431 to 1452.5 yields 0.132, 1.76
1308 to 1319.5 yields 0.051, 2.09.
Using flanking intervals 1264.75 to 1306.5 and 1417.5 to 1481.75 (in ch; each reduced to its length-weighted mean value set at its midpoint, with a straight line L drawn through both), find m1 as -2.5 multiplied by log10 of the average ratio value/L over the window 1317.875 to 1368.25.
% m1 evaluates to 0.10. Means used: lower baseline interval 2.23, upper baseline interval 1.84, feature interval 1.9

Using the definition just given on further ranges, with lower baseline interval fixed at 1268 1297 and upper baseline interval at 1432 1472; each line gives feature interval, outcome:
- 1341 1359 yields 0.18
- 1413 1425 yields 0.17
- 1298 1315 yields 0.07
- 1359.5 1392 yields 0.13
